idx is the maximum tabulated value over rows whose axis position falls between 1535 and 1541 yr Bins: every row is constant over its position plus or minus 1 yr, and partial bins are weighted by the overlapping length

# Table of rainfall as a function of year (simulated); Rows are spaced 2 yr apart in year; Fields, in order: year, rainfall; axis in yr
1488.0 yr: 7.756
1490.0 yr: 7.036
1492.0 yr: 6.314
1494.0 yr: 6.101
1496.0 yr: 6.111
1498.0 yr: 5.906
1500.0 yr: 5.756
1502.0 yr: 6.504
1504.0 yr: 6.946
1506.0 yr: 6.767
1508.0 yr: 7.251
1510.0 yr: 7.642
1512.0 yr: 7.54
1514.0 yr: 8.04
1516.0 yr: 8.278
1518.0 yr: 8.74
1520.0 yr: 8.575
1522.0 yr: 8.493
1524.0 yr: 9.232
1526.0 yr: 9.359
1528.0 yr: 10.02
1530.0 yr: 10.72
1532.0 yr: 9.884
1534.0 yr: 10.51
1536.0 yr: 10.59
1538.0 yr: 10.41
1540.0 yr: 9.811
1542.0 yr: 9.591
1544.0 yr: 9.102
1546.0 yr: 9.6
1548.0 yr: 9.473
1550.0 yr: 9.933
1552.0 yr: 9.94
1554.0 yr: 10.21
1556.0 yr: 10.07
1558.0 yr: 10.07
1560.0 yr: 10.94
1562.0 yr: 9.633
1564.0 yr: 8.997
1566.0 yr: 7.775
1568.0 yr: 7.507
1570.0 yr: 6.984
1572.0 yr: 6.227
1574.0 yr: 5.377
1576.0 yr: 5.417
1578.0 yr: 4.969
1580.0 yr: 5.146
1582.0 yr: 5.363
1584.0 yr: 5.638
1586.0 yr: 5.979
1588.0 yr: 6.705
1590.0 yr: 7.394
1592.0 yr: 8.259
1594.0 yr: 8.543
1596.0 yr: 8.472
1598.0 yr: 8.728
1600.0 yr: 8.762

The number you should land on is 10.59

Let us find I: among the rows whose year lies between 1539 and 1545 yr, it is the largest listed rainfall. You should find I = 9.811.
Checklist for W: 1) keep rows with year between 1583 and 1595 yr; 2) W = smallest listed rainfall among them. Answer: 5.638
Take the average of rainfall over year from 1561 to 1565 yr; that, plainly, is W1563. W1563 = 9.31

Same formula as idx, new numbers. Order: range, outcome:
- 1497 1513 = 7.642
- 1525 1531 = 10.72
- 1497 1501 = 5.906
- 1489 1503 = 7.036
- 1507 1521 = 8.74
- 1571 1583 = 6.227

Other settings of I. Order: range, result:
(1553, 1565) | 10.94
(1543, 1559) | 10.21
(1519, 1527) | 9.359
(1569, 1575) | 6.984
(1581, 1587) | 5.979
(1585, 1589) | 6.705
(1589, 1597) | 8.543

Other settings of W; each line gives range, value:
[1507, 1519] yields 7.251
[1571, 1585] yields 4.969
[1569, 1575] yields 5.377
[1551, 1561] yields 9.94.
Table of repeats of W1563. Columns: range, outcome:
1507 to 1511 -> 7.45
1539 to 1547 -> 9.53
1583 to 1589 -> 6.11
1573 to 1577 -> 5.4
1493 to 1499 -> 6.04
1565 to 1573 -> 7.12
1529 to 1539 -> 10.4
